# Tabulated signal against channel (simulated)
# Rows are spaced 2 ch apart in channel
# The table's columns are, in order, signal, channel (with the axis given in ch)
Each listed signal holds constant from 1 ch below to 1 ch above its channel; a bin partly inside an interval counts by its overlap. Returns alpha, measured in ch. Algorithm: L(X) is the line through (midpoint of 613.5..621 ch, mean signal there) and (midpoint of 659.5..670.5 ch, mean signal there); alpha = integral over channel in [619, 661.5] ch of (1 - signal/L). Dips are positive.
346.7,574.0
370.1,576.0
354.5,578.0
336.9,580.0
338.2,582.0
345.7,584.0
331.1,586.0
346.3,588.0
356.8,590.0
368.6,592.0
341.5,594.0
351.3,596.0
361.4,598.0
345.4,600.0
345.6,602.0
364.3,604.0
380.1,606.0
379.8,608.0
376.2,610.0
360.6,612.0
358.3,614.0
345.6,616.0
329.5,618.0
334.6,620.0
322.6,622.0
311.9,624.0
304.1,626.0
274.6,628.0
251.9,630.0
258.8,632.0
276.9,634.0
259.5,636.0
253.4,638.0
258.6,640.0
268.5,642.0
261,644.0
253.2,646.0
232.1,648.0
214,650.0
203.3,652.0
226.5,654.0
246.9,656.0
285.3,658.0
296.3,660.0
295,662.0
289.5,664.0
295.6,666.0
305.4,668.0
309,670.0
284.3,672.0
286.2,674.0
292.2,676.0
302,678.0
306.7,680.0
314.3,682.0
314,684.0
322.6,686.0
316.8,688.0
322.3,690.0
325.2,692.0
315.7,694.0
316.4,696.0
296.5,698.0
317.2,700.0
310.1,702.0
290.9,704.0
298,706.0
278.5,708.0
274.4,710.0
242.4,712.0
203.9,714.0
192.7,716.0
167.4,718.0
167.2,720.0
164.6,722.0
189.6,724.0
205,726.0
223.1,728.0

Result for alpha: 7.15 ch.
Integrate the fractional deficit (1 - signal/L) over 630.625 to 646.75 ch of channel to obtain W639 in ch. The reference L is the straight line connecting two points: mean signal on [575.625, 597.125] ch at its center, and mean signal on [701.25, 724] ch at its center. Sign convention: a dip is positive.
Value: 2.11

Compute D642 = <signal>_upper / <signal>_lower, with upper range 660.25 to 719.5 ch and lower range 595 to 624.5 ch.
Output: 0.82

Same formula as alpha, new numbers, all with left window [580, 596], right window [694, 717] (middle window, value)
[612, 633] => 0.95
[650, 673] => 2.19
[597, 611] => -1.15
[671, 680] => 0.04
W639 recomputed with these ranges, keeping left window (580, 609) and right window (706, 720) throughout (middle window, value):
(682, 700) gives -4.7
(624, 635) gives 1.4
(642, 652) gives 2.0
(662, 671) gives -0.7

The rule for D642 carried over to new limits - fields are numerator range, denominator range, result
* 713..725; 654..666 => 0.65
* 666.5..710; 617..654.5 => 1.14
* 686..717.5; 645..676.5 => 1.06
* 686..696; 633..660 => 1.27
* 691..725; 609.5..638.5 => 0.83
